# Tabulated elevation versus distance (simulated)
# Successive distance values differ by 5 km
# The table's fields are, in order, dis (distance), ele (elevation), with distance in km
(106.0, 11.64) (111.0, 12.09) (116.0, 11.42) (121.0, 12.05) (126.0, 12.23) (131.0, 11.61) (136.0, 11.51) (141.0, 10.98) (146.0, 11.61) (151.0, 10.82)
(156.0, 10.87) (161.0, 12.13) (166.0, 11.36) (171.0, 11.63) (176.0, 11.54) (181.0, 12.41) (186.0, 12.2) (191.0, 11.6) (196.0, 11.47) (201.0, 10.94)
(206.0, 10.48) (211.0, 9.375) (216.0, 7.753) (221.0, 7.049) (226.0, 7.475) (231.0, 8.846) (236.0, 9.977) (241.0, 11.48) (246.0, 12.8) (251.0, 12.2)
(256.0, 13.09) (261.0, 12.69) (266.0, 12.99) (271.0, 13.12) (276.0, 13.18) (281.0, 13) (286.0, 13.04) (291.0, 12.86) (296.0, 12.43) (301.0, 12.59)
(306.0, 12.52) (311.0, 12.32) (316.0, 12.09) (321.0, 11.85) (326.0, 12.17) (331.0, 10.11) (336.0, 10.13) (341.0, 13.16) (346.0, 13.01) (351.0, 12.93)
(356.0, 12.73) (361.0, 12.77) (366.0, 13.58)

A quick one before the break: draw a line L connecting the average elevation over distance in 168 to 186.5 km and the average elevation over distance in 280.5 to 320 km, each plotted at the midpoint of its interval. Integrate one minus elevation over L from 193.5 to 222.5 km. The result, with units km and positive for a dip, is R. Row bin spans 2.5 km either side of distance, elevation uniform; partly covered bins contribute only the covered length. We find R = 5.92 km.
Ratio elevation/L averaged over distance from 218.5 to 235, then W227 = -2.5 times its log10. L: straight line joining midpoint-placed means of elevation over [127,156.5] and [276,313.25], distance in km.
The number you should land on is 0.45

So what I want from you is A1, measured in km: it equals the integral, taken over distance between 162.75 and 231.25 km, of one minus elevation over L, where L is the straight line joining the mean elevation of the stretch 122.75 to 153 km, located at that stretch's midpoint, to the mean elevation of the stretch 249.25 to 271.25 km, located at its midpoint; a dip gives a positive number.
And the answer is 9.8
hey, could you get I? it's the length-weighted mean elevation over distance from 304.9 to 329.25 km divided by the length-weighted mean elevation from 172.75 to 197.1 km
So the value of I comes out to 1.0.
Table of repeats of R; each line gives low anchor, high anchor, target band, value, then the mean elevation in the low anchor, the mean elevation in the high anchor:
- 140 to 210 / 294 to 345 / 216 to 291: 1.9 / 11.4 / 12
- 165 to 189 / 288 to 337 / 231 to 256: 0.9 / 11.9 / 12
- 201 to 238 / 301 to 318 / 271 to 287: -2.8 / 8.84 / 12.4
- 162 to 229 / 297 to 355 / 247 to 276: -4.0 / 10.4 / 12.1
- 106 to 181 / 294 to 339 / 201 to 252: 8.6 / 11.6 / 11.8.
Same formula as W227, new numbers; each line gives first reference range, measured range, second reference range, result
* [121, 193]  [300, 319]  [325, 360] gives -0.033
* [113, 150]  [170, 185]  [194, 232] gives -0.167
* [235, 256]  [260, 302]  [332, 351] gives -0.082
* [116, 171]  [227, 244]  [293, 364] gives 0.191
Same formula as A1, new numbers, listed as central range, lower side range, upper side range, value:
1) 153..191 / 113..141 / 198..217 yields -3.8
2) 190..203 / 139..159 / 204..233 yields -2.8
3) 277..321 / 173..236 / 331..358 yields -4.2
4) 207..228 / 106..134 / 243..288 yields 7.4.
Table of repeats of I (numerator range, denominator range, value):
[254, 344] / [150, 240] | 1.19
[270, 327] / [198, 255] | 1.27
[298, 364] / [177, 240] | 1.21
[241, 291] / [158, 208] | 1.11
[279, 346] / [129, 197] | 1.06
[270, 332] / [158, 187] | 1.05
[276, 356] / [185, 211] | 1.11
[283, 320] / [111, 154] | 1.08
